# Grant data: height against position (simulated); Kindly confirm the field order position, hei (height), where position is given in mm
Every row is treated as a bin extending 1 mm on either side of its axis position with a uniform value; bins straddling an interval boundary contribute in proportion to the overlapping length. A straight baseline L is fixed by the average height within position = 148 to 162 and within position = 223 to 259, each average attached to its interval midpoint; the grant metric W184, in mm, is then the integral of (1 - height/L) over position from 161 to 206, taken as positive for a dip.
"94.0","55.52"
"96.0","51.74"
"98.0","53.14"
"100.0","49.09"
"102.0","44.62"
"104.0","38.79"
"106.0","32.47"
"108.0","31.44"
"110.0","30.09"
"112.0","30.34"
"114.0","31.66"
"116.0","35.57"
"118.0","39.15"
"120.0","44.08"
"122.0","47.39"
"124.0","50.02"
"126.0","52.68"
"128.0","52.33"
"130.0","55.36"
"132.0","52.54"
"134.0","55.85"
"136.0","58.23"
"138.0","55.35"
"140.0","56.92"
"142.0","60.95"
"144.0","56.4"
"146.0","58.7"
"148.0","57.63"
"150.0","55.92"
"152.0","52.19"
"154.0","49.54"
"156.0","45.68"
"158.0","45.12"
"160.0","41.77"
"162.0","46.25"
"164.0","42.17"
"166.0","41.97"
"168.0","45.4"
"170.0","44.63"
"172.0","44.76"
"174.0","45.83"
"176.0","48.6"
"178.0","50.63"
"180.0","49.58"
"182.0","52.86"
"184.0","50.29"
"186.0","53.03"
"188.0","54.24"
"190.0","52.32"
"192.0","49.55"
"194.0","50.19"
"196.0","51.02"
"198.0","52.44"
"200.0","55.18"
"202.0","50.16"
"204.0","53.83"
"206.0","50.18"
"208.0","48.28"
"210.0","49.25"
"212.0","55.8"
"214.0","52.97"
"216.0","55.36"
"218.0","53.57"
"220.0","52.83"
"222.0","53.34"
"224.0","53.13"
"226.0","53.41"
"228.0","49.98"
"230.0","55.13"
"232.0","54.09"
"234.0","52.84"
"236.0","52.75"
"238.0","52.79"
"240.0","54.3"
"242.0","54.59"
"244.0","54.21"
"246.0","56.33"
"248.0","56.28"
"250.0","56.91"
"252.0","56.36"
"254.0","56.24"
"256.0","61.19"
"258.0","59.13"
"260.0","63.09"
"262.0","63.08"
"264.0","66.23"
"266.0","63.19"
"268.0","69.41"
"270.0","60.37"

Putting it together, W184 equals 1.4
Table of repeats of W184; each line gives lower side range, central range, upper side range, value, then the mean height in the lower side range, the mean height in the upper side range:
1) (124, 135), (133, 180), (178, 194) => 1.89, 53.4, 51.5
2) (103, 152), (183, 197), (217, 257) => 0.00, 47.6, 54.5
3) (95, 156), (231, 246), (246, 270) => 1.29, 48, 60.8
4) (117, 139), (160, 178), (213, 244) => 2.42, 51.2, 53.4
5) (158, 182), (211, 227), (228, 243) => -0.69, 45.9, 53.5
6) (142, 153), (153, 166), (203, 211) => 2.47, 56.6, 50.4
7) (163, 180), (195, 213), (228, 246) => -0.75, 45.7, 53.8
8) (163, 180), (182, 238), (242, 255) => -1.83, 45.7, 55.9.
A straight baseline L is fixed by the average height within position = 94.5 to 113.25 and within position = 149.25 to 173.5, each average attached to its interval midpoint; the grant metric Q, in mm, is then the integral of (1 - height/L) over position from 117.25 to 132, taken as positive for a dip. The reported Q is -2.3 mm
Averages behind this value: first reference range 40.5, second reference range 46.2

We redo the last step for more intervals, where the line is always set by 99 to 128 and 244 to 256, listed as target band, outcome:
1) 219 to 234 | 0.2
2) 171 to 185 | -0.3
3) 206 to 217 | 0.0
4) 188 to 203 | -0.5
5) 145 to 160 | -2.2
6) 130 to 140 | -3.0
